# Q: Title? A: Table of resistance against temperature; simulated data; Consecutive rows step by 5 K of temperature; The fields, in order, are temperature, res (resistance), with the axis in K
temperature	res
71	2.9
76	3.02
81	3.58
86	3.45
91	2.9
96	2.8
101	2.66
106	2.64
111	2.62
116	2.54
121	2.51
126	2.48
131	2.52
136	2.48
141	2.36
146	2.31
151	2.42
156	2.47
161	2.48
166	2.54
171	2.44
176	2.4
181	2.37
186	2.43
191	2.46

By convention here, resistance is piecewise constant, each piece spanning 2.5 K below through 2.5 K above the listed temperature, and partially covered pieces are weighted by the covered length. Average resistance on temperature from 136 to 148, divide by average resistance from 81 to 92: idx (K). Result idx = 0.7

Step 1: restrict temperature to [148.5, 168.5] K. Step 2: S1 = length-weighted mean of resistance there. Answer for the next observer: 2.48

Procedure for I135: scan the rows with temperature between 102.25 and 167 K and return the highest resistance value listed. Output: 2.64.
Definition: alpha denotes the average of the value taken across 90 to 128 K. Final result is 2.64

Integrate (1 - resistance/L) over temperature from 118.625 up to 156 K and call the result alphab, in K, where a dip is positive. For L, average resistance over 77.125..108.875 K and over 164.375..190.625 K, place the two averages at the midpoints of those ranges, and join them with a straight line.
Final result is 3.6 K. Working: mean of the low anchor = 3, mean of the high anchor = 2.43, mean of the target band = 2.44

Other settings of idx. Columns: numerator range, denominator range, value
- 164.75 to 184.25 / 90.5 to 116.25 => 0.90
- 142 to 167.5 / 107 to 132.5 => 0.96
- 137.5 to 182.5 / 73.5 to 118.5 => 0.83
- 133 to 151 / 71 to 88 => 0.73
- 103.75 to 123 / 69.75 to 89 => 0.79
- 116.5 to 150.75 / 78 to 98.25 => 0.77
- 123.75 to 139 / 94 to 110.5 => 0.93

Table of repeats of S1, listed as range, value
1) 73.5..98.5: 3.15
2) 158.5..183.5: 2.45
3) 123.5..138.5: 2.49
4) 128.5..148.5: 2.42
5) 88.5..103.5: 2.79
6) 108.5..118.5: 2.58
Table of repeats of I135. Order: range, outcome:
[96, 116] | 2.8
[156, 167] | 2.54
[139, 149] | 2.36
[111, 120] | 2.62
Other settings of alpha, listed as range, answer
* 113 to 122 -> 2.53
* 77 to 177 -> 2.64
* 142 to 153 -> 2.36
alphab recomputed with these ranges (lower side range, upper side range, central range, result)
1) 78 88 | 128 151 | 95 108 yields 1.9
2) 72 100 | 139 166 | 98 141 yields 3.3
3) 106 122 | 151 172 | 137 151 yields 0.8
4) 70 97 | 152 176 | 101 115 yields 1.5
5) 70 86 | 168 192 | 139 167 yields 2.2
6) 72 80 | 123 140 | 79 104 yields -1.0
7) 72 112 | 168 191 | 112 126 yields 1.4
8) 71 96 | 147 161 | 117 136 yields 1.5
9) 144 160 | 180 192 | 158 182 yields -0.3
